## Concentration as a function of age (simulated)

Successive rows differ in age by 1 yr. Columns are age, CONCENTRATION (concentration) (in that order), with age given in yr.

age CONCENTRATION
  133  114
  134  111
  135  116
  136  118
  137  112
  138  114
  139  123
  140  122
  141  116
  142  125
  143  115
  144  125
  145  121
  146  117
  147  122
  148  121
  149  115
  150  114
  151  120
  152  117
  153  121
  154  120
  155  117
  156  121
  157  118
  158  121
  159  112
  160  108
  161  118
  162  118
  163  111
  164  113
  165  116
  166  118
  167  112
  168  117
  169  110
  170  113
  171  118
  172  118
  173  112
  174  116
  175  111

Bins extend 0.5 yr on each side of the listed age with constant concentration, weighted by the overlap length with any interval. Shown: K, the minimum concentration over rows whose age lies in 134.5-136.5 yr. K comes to 116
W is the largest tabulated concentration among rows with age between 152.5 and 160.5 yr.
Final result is 121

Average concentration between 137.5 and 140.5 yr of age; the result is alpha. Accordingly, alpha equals 120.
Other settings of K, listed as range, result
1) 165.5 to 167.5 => 112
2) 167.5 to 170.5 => 110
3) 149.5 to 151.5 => 114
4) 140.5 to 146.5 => 115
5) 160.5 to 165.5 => 111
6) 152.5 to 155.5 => 117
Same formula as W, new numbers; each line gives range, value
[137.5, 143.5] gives 125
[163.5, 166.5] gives 118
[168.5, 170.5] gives 113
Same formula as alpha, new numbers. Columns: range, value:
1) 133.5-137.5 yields 114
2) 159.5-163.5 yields 114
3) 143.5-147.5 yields 121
